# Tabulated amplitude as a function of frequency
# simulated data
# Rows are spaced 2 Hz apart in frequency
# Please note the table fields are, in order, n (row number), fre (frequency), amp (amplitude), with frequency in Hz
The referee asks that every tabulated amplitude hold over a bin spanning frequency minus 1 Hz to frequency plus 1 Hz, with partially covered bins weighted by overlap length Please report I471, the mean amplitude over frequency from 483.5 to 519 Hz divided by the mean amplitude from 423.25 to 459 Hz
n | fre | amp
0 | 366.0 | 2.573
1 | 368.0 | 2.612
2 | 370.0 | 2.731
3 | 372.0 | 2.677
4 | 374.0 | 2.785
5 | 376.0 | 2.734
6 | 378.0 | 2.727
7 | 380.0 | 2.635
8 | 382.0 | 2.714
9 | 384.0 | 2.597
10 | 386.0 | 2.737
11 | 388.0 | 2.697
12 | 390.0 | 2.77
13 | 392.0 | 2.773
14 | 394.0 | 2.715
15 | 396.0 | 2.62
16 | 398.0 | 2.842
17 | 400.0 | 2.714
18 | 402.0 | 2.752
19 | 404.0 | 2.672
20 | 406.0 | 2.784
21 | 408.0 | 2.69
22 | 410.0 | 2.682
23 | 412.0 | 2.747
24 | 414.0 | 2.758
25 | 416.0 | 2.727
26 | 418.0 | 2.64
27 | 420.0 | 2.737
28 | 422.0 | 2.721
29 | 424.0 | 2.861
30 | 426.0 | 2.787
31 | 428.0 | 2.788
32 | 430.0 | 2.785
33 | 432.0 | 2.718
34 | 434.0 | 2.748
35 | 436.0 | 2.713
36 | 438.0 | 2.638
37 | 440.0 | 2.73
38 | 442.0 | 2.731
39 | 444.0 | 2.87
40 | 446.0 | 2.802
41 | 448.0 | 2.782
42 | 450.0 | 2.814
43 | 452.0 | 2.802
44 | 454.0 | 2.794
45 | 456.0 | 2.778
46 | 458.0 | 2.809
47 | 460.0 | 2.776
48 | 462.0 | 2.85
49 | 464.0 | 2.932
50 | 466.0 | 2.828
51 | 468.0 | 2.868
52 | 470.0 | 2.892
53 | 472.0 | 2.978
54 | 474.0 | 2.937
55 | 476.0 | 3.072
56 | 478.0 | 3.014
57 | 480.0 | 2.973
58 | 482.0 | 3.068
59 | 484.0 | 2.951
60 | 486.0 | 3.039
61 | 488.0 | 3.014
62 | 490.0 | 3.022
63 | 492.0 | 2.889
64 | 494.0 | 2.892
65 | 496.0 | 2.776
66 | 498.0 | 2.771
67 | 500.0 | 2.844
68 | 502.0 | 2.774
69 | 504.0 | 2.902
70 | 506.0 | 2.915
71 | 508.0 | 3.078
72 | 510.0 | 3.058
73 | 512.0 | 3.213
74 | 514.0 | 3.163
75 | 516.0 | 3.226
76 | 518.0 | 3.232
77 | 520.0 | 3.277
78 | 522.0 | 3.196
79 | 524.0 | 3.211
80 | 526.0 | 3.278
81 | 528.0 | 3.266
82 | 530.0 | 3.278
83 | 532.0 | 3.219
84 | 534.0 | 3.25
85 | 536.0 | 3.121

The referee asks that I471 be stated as 1.1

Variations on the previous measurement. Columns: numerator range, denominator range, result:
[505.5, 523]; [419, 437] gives 1.14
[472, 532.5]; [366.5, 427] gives 1.12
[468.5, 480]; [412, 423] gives 1.09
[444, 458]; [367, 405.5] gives 1.03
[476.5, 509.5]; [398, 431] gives 1.07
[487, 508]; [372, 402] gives 1.06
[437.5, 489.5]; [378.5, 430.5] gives 1.06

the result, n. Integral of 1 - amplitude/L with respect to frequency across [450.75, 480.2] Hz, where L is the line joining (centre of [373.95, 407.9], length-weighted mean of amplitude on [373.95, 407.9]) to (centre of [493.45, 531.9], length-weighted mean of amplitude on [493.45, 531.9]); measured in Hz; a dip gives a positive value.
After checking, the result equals 0.5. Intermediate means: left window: 2.72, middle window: 2.88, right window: 3.08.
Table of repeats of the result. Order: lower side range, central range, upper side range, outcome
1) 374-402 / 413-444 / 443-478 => 0.6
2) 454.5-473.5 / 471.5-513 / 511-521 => 1.3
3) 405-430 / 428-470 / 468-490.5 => 1.2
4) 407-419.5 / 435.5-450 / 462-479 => 0.3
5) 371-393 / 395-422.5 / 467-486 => 0.7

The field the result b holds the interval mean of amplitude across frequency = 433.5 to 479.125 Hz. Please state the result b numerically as 2.83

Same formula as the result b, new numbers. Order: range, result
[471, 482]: 3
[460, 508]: 2.92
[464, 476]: 2.92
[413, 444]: 2.74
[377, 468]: 2.75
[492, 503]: 2.82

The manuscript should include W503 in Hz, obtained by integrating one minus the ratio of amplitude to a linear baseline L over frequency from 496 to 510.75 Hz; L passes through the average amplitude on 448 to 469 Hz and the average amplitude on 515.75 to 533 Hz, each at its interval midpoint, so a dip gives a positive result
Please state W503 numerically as 1.02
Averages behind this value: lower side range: 2.82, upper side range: 3.24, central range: 2.89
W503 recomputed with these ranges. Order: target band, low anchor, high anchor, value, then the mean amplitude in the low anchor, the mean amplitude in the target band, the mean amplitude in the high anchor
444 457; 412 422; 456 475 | 0.10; 2.72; 2.8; 2.87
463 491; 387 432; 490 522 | -0.42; 2.74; 2.97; 3.01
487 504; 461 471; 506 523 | 0.98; 2.87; 2.87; 3.16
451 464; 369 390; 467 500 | 0.33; 2.71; 2.81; 2.94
